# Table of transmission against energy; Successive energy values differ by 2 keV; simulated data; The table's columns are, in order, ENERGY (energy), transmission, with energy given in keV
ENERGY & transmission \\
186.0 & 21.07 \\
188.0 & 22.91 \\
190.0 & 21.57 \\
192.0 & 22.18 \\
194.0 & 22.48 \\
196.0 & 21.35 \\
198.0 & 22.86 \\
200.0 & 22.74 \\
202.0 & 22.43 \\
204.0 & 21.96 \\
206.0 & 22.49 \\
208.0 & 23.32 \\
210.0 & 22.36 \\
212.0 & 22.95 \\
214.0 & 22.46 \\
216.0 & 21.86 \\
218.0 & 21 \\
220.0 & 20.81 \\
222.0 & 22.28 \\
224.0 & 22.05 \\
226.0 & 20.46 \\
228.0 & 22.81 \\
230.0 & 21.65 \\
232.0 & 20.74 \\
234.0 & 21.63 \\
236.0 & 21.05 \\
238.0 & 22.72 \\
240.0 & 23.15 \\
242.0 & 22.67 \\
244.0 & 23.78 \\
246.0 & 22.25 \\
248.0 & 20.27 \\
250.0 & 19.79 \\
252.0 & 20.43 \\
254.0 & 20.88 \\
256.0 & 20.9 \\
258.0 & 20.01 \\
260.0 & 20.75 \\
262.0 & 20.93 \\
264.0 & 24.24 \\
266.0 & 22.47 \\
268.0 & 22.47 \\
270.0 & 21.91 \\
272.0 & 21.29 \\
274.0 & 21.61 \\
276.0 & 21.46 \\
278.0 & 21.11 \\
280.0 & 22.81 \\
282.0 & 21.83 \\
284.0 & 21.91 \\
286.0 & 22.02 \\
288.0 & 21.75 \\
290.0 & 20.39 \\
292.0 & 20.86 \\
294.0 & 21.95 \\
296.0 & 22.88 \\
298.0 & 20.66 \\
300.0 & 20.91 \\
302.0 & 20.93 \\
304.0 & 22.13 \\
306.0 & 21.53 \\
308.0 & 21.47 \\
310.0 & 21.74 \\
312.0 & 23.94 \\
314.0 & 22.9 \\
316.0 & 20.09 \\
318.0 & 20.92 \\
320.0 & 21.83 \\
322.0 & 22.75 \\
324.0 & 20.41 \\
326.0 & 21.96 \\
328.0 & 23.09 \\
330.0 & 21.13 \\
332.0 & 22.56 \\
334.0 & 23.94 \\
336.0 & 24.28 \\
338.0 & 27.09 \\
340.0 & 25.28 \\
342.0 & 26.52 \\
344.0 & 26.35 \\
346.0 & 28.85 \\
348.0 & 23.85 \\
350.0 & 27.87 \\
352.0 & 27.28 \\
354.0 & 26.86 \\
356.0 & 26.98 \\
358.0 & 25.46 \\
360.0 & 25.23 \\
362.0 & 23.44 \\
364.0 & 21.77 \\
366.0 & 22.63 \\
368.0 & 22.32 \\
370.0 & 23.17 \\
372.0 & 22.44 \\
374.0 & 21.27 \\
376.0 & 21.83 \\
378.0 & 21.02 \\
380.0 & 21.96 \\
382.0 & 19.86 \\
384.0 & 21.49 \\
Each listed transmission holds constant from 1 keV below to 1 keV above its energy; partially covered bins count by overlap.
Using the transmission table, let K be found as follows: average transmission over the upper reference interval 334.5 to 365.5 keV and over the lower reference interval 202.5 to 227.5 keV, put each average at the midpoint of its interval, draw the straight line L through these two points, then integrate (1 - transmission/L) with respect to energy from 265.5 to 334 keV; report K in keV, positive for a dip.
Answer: 7.2 keV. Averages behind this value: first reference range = 22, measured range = 21.8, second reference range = 25.7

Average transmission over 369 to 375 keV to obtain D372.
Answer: 22.3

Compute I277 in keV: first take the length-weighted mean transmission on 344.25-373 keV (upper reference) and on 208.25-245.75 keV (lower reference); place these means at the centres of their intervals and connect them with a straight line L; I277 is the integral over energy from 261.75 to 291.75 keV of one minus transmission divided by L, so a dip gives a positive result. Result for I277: 1.62 keV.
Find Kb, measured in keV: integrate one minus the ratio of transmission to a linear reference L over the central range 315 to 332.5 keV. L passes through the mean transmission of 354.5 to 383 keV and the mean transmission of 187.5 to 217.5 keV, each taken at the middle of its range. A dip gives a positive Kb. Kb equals 0.87 keV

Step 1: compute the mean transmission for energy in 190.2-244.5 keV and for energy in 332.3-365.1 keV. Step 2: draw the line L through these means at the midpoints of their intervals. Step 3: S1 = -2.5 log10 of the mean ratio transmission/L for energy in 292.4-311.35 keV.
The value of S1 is 0.131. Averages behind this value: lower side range 22.1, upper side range 25.6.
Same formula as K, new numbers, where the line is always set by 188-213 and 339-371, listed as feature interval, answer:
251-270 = 1.65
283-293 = 1.09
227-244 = 0.66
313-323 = 1.17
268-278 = 0.90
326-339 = 0.67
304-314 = 0.89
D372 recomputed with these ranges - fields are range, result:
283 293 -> 21.4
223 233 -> 21.5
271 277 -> 21.5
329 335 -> 22.5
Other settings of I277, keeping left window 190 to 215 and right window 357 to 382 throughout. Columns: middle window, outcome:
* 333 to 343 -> -1.3 keV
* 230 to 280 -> 1.9 keV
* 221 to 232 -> 0.3 keV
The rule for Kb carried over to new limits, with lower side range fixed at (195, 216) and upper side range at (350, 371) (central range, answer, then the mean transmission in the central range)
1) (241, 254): 0.9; 21.5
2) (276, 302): 2.3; 21.6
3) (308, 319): 1.0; 21.9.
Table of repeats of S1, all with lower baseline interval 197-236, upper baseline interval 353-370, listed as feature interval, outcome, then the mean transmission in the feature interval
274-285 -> 0.06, 21.8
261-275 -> 0.03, 22.1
